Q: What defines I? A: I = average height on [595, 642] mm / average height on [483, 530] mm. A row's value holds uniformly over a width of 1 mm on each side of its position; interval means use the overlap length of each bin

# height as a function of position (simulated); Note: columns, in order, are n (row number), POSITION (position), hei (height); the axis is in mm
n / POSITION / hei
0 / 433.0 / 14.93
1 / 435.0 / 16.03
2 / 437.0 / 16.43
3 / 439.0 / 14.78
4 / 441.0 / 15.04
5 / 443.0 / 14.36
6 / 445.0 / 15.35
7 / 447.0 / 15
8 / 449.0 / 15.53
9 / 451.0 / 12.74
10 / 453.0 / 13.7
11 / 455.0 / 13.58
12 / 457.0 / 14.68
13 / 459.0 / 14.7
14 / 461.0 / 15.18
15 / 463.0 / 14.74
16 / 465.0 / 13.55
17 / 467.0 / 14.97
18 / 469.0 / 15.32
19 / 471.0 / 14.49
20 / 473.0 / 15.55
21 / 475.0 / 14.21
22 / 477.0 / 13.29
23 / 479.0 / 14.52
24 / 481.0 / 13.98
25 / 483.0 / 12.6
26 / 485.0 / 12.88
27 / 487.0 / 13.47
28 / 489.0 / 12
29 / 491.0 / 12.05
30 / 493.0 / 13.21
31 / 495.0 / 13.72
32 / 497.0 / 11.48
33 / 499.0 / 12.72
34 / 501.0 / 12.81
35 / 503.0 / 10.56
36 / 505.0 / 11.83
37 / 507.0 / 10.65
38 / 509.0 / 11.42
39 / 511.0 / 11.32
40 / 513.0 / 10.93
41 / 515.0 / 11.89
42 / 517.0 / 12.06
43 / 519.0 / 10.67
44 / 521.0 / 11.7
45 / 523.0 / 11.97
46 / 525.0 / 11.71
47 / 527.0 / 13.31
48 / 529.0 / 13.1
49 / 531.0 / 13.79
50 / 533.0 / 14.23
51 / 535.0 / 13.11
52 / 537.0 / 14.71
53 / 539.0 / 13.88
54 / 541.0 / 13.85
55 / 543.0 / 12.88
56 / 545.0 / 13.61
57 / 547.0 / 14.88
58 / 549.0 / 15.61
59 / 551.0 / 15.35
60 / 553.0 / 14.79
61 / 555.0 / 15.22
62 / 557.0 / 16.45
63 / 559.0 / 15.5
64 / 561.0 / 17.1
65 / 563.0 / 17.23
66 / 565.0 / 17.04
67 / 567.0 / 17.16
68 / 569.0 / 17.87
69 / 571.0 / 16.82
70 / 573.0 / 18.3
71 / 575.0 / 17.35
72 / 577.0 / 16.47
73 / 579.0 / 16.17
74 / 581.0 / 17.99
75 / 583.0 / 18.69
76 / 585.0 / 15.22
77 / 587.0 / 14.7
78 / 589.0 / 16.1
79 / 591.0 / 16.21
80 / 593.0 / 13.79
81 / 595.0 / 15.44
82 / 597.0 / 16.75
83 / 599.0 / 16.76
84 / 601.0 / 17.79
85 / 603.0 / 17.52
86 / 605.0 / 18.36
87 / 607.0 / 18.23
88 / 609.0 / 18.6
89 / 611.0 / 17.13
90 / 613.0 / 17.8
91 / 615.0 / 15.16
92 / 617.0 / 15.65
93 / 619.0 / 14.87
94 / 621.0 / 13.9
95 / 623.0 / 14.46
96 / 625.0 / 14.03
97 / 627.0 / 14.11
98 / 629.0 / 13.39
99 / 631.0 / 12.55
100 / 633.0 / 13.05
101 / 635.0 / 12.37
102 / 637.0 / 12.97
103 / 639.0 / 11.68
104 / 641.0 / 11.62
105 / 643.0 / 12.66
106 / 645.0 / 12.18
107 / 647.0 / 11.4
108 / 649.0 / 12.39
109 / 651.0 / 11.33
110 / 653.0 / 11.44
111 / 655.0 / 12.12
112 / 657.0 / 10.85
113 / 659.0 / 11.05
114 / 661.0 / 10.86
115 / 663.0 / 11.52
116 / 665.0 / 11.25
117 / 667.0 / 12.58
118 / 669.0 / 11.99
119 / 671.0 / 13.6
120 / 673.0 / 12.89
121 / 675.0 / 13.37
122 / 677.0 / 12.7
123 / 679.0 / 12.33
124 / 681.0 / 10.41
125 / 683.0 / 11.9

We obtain 1.3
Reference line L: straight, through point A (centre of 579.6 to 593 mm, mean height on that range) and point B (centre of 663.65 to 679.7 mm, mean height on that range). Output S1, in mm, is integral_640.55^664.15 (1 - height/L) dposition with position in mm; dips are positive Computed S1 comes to 3.2 mm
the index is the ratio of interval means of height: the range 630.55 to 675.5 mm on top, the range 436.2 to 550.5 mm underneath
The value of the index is 0.90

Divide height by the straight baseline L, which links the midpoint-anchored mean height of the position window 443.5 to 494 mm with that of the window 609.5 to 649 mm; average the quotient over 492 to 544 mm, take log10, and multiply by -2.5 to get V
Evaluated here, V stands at 0.13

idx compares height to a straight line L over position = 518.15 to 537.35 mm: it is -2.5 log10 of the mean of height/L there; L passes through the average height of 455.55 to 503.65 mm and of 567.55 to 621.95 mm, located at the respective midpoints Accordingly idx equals 0.17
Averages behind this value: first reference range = 13.6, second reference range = 16.7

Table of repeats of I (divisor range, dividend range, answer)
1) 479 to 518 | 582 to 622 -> 1.34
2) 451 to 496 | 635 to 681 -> 0.86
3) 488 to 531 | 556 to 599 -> 1.38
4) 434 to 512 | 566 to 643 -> 1.14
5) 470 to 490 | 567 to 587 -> 1.25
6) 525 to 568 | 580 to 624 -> 1.11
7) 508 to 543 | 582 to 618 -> 1.32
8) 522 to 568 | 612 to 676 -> 0.88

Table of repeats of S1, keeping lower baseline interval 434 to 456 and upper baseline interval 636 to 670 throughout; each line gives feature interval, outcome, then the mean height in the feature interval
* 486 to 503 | 1.8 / 12.6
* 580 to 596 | -4.2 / 16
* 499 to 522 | 3.9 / 11.5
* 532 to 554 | -1.5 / 14.3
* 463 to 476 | -0.2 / 14.7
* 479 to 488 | 0.5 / 13.4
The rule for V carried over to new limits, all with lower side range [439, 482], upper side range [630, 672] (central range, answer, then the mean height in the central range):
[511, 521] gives 0.204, 11.4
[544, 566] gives -0.185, 15.7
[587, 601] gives -0.241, 15.9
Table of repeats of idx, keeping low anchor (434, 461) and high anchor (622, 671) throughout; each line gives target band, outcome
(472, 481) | 0.01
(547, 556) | -0.13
